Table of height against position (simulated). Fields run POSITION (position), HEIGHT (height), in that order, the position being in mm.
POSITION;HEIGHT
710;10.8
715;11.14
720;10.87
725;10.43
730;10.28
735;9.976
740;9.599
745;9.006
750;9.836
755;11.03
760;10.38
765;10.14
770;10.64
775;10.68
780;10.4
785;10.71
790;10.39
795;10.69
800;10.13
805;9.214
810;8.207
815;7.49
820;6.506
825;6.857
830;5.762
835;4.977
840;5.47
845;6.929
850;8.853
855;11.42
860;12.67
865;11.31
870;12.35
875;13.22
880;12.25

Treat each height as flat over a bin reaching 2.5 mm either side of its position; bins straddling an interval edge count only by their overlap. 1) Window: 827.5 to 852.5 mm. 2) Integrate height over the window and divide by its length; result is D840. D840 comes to 6.4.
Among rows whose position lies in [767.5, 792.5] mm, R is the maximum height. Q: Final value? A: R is 10.71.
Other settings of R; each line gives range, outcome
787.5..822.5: 10.69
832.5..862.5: 12.67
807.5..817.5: 8.207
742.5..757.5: 11.03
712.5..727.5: 11.14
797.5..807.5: 10.13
